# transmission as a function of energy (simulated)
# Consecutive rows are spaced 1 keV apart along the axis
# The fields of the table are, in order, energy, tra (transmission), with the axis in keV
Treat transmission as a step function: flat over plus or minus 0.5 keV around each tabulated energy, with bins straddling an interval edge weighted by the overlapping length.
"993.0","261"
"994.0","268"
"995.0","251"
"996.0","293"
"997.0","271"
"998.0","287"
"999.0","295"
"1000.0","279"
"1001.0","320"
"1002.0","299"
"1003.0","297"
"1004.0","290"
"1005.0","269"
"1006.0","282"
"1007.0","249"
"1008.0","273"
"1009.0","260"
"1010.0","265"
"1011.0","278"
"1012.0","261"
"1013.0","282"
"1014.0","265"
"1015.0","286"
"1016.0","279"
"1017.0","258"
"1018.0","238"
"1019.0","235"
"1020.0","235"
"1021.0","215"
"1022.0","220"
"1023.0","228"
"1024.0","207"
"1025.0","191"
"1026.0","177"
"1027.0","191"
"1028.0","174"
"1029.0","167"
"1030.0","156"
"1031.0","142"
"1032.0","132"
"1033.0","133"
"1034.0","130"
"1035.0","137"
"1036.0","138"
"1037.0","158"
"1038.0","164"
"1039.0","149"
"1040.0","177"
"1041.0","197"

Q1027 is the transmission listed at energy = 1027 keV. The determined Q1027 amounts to 191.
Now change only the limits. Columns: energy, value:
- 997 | 271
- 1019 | 235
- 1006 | 282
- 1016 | 279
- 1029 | 167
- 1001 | 320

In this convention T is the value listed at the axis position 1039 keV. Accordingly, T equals 149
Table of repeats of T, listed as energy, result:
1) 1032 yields 132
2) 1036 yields 138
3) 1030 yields 156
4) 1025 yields 191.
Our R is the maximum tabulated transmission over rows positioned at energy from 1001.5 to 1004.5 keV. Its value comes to 299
